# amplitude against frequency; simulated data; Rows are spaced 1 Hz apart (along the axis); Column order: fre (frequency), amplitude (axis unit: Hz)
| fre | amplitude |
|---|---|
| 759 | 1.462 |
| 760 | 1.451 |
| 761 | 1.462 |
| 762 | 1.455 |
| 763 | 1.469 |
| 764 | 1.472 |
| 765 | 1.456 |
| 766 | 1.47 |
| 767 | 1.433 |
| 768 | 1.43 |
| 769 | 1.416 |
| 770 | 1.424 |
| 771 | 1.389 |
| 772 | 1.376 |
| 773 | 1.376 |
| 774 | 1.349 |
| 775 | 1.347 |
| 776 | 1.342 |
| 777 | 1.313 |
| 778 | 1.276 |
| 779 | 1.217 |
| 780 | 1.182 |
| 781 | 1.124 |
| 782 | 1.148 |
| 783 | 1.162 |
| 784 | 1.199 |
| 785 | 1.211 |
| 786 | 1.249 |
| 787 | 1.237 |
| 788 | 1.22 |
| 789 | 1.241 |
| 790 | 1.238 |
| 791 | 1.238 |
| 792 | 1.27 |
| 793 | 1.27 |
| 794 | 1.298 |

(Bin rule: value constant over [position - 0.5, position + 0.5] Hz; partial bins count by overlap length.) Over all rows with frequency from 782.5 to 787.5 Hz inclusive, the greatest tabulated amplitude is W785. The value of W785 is 1.249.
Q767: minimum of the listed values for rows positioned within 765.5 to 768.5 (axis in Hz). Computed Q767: 1.43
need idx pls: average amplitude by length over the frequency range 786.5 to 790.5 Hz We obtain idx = 1.23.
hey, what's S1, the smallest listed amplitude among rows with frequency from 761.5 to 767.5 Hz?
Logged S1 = 1.433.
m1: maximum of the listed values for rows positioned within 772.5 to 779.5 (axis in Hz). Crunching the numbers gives 1.376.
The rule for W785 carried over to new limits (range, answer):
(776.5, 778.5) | 1.313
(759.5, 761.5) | 1.462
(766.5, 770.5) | 1.433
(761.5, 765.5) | 1.472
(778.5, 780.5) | 1.217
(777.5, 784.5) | 1.276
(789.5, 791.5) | 1.238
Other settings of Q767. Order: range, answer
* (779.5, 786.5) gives 1.124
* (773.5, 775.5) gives 1.347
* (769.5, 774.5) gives 1.349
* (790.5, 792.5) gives 1.238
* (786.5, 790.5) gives 1.22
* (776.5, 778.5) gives 1.276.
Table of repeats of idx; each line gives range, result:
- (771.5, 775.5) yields 1.36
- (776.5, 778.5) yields 1.29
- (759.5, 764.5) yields 1.46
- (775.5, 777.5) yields 1.33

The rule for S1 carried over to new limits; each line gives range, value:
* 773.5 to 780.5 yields 1.182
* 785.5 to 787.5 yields 1.237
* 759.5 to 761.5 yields 1.451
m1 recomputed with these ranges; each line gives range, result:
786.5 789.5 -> 1.241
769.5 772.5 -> 1.424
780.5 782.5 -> 1.148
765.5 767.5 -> 1.47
